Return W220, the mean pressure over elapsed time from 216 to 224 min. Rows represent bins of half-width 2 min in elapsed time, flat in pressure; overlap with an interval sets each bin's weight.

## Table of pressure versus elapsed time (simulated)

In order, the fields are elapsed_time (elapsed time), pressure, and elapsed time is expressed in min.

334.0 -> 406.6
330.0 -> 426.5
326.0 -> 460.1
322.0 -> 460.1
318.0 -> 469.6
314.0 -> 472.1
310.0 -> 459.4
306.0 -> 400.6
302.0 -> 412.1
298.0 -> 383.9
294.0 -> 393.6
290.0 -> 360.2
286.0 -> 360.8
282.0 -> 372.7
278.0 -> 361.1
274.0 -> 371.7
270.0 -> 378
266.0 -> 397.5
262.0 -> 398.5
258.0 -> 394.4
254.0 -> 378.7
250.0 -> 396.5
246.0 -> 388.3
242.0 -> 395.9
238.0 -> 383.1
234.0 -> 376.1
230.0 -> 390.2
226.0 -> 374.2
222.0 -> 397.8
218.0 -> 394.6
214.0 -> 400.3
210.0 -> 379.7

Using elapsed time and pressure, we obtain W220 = 396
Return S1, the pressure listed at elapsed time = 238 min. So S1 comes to 383.1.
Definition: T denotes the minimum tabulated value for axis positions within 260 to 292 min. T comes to 360.2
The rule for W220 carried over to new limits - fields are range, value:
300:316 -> 436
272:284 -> 368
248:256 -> 388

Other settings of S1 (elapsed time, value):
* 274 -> 371.7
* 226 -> 374.2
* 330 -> 426.5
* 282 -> 372.7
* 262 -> 398.5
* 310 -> 459.4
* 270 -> 378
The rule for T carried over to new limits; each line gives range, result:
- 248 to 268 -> 378.7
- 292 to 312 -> 383.9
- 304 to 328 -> 400.6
